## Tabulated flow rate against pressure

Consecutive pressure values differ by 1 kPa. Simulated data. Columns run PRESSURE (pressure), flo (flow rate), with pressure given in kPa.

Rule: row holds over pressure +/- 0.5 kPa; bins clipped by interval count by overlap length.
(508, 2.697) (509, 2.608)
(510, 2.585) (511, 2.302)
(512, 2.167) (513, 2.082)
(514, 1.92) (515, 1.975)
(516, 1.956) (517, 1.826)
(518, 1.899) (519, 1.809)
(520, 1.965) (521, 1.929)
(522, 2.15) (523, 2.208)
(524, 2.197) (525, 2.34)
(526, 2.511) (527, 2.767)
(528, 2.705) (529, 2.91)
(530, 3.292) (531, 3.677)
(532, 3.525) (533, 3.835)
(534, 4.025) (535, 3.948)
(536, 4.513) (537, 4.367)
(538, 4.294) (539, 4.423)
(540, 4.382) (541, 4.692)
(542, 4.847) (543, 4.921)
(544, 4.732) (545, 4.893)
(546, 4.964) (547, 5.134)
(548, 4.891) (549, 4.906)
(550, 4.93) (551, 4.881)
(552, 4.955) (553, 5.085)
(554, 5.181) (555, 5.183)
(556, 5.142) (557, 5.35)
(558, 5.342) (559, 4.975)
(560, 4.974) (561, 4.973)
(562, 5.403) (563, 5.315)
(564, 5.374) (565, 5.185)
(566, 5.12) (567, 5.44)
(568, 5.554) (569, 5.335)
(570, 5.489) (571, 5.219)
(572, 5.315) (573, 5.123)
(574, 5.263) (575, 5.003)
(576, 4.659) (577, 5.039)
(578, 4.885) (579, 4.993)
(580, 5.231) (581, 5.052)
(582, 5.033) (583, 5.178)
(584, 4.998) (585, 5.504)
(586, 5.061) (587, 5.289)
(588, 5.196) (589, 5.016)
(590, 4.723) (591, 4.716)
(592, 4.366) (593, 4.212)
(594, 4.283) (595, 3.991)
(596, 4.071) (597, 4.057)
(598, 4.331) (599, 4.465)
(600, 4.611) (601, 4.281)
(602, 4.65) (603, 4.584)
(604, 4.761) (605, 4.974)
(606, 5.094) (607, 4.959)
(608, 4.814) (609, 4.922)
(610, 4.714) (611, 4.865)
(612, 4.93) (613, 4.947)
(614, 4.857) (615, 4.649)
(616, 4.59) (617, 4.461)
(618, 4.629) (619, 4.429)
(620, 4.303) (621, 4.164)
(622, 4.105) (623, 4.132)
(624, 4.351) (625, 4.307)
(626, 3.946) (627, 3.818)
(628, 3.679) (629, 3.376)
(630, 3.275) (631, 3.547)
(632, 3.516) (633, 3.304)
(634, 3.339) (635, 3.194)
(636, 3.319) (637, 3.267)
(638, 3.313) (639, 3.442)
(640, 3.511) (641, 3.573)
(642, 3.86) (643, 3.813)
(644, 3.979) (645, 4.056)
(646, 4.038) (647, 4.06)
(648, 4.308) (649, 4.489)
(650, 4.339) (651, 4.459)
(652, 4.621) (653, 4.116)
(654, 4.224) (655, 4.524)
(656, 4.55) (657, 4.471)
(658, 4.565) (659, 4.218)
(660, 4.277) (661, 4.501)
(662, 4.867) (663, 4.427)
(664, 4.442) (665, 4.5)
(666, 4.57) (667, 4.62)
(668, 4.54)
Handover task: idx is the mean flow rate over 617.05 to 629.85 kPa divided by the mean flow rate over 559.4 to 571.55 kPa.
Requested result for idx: 0.78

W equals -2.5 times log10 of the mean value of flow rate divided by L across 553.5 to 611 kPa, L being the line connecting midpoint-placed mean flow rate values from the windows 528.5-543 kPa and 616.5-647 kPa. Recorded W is -0.24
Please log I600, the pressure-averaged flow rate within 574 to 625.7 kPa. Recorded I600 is 4.7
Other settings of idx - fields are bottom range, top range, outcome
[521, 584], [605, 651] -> 0.90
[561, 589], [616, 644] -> 0.73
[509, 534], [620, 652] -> 1.55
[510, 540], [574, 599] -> 1.69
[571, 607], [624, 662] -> 0.82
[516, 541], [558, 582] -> 1.68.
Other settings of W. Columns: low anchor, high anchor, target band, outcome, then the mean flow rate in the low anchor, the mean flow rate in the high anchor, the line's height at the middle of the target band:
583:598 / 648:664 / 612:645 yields 0.16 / 4.68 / 4.44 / 4.54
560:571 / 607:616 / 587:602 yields 0.12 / 5.3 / 4.83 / 5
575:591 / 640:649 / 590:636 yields 0.06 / 5.04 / 3.97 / 4.52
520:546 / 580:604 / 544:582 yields -0.23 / 3.6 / 4.69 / 4.16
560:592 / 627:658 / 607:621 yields -0.07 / 5.14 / 3.86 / 4.41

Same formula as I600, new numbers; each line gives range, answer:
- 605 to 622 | 4.7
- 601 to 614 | 4.83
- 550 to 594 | 5.09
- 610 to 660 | 4.09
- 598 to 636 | 4.3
